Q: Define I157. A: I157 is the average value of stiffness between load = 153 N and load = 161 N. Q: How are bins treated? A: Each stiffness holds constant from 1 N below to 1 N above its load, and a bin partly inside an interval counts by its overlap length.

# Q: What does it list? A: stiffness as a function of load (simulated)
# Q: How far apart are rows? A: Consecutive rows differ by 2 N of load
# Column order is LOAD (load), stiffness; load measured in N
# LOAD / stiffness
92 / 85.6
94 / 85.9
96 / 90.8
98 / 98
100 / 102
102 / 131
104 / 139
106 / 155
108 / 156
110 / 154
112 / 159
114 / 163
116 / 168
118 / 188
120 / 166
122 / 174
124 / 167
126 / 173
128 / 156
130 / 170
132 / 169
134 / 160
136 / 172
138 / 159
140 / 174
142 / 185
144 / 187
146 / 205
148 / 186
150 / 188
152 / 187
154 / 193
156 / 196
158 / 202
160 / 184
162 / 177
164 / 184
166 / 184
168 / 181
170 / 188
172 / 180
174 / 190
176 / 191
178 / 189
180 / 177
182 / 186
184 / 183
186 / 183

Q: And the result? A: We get 194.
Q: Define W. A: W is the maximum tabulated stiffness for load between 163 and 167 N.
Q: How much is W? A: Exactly 184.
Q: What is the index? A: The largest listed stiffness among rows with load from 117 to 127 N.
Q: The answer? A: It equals 188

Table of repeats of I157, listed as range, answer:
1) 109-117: 161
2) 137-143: 173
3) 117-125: 174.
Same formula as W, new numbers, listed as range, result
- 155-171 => 202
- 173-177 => 191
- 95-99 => 98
